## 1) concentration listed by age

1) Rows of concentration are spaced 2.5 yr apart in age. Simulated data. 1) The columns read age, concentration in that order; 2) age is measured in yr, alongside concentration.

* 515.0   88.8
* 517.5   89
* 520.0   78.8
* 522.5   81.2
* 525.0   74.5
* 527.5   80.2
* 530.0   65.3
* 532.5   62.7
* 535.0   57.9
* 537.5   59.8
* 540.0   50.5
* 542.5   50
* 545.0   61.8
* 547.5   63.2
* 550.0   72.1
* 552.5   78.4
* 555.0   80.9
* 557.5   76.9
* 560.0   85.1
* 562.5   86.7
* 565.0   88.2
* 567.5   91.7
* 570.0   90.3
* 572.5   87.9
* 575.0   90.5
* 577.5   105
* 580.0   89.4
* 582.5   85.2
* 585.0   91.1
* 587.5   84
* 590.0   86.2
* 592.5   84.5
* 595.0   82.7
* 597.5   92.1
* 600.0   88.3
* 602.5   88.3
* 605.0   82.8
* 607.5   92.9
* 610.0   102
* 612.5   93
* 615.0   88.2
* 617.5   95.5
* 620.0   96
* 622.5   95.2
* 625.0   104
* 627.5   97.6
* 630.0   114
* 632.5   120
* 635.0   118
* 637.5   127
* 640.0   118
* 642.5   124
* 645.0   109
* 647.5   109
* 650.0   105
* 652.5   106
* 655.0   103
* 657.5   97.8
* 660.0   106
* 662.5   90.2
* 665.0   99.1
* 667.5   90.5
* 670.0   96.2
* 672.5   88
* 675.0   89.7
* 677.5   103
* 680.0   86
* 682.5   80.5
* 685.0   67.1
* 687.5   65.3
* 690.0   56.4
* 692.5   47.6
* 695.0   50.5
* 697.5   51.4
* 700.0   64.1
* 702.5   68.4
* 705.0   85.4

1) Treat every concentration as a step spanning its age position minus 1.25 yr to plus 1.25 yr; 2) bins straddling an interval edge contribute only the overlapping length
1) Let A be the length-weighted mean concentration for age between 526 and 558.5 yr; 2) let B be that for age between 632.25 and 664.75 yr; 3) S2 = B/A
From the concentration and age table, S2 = 1.7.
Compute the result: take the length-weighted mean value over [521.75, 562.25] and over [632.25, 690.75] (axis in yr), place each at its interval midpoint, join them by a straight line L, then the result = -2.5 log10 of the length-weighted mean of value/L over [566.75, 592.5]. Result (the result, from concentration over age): -0.15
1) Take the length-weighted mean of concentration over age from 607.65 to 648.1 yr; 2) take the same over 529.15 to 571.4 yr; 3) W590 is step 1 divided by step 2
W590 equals 1.48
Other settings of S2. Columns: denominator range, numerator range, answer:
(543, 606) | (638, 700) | 1.06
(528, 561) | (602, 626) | 1.41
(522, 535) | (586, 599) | 1.21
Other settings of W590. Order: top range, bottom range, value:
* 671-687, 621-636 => 0.79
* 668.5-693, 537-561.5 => 1.16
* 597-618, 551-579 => 1.05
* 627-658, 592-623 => 1.23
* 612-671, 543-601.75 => 1.24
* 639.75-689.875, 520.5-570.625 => 1.31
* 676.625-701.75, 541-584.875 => 0.82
